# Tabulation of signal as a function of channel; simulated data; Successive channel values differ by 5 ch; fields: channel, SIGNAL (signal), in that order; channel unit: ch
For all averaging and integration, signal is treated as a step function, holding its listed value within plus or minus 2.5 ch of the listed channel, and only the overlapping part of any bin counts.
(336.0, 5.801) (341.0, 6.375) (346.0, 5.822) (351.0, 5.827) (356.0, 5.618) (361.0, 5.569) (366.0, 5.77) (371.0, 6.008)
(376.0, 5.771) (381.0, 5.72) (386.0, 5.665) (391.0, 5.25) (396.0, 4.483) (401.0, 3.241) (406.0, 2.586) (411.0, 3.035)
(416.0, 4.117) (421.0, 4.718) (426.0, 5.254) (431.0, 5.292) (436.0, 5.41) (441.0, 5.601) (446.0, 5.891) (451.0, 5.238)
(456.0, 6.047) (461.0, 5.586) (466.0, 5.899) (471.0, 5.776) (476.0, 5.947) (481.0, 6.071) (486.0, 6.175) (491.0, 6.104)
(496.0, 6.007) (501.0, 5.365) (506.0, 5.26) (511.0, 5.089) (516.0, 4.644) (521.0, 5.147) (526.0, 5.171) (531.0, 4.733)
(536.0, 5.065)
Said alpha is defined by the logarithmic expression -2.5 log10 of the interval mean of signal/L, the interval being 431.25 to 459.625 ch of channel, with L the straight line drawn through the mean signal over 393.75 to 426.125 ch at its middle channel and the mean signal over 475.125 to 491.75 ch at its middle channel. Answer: -0.15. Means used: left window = 3.82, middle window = 5.61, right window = 6.08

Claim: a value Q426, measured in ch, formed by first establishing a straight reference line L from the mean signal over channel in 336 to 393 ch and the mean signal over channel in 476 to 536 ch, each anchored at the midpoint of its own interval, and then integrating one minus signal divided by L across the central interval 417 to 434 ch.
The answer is 1.9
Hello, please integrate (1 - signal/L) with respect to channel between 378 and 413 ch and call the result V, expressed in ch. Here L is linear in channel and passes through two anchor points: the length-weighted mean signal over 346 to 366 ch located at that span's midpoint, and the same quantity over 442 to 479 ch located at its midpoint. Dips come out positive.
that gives 8.6 ch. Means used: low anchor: 5.7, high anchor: 5.77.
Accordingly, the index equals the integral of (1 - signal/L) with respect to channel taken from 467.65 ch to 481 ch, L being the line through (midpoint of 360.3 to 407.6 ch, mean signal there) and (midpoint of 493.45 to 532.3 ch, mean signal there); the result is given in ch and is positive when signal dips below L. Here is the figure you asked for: -1.97 ch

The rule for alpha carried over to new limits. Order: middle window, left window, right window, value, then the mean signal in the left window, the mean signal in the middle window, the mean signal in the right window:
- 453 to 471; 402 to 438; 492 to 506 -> -0.16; 4.28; 5.82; 5.65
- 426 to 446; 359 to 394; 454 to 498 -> 0.07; 5.66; 5.47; 5.96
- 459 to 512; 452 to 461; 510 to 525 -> -0.07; 5.78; 5.77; 4.97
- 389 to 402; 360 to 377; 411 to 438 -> 0.20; 5.8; 4.41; 4.77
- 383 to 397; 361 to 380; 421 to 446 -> 0.09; 5.8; 5.22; 5.37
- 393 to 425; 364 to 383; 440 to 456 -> 0.45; 5.82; 3.79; 5.65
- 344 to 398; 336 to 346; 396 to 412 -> -0.21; 6.09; 5.6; 3.19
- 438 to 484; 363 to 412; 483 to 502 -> -0.03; 4.81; 5.78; 5.96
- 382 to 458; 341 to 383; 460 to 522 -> 0.19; 5.8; 4.8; 5.63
